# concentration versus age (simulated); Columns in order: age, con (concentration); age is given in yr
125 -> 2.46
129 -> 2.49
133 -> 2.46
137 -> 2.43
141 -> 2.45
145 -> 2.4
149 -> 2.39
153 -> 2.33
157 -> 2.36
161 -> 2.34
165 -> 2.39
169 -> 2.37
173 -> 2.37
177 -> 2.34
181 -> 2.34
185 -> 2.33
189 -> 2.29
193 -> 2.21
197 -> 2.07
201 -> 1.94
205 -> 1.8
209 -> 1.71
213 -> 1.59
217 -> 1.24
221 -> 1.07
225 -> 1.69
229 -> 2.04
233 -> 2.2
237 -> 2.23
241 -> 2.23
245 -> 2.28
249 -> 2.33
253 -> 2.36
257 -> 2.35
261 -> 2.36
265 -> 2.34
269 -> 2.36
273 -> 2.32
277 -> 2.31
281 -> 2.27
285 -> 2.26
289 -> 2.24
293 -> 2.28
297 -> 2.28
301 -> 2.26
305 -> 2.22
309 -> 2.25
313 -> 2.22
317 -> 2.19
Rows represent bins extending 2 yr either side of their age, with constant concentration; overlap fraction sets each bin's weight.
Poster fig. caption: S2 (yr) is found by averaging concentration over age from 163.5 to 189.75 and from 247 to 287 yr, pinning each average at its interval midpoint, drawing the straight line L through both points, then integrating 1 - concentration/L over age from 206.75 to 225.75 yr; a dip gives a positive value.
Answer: 7.23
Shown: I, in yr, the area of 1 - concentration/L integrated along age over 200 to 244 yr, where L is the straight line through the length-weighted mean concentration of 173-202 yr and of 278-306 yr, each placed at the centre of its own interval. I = 8.7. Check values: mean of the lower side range 2.24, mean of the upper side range 2.26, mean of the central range 1.8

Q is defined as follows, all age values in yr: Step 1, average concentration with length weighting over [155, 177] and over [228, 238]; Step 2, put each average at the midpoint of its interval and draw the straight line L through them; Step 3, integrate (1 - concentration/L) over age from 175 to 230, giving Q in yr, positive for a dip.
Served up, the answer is 8.72 yr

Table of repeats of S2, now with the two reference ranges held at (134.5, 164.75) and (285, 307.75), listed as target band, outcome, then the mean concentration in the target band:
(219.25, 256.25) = 3.9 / 2.06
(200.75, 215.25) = 3.8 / 1.73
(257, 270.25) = -0.4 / 2.35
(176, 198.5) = 0.9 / 2.26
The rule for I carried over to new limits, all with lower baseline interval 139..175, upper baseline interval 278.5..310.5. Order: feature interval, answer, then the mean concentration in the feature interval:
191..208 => 2.6 yr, 1.99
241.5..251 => 0.0 yr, 2.29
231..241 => 0.4 yr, 2.22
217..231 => 4.7 yr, 1.55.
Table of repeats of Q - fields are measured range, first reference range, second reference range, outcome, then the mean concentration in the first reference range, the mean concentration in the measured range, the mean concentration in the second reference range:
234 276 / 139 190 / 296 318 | -0.56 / 2.36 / 2.31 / 2.24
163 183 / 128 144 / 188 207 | -1.38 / 2.45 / 2.36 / 2.05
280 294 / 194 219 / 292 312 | -0.55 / 1.74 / 2.26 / 2.25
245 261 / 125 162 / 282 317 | -0.30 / 2.41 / 2.34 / 2.25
